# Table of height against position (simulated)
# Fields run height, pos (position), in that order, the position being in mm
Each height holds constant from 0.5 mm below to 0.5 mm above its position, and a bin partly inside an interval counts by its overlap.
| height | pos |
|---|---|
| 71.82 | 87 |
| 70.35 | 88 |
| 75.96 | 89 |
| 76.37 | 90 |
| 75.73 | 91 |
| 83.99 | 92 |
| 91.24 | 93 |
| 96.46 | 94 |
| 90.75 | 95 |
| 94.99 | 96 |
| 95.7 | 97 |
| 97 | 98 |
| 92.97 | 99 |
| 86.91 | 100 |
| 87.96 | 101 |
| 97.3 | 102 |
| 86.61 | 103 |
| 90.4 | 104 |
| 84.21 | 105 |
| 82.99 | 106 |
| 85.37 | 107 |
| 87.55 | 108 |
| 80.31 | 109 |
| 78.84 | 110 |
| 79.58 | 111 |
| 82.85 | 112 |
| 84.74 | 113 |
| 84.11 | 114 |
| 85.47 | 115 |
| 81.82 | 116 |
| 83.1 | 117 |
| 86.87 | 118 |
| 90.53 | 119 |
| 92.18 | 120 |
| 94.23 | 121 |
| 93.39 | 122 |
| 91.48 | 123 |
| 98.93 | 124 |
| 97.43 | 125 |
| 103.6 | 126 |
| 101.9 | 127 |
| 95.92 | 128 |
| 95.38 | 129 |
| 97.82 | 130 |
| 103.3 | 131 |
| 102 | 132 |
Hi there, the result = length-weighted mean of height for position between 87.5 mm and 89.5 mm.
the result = 73.2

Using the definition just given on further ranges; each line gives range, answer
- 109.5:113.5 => 81.5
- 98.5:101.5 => 89.3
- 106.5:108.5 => 86.5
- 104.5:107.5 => 84.2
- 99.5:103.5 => 89.7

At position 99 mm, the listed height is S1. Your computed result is 92.97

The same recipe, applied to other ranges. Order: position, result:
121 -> 94.23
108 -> 87.55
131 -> 103.3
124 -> 98.93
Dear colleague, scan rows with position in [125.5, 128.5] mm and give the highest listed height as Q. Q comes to 103.6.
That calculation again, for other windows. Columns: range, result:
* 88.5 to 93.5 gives 91.24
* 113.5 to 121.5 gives 94.23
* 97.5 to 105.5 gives 97.3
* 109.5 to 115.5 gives 85.47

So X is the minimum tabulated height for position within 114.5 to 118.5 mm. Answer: 81.82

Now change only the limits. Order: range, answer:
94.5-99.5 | 90.75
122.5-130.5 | 91.48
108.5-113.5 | 78.84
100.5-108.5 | 82.99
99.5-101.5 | 86.91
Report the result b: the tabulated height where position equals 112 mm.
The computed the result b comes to 82.85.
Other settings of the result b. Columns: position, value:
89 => 75.96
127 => 101.9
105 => 84.21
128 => 95.92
